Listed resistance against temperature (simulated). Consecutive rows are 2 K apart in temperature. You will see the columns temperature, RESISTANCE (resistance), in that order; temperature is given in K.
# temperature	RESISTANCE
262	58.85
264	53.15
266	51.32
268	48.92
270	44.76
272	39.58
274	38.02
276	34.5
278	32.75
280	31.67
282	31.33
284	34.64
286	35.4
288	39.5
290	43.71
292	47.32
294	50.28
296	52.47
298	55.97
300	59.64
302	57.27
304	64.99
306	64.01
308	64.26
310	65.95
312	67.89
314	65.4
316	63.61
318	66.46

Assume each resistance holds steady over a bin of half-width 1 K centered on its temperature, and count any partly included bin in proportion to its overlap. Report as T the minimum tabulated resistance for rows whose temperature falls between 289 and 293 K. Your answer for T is 43.71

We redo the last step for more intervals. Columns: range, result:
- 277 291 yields 31.33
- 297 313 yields 55.97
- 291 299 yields 47.32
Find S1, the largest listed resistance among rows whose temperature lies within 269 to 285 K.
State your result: 44.76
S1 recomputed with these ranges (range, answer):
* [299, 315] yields 67.89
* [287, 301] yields 59.64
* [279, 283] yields 31.67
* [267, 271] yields 48.92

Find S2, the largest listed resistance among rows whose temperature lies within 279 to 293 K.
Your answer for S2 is 47.32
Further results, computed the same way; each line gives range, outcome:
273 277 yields 38.02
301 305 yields 64.99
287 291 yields 43.71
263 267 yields 53.15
